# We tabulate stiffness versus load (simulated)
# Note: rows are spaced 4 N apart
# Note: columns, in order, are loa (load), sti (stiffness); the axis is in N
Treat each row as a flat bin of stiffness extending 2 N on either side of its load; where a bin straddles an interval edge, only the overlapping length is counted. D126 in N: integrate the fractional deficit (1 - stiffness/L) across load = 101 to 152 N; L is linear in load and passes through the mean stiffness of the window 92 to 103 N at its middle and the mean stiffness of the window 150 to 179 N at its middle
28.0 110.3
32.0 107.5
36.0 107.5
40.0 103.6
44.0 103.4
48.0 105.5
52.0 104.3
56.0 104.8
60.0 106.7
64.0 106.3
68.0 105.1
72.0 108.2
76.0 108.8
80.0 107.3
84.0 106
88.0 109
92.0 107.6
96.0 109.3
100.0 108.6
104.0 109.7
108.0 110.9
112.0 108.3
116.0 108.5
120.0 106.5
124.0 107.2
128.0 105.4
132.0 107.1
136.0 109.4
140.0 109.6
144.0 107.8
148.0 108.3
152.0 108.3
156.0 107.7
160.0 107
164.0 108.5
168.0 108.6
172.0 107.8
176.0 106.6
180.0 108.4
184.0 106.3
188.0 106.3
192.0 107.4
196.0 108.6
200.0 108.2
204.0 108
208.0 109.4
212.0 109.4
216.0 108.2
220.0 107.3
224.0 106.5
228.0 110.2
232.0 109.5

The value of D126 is 0.1 N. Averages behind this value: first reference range 109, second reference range 108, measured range 108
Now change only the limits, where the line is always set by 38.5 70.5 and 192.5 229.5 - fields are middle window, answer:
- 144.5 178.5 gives -0.2 N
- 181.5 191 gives 0.1 N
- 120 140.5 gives -0.2 N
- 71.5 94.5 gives -0.5 N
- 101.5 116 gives -0.4 N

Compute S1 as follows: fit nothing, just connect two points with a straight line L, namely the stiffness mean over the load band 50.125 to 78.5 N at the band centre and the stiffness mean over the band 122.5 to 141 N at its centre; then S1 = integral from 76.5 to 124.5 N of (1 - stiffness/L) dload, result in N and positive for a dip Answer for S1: -0.6 N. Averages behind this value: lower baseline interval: 106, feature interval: 108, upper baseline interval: 108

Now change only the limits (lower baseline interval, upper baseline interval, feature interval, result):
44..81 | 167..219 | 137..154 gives -0.2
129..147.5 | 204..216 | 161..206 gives 0.4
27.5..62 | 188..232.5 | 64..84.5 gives -0.2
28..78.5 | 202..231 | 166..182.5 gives 0.0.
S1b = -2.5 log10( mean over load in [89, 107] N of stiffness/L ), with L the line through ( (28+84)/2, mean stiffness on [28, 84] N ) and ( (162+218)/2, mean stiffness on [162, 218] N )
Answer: -0.02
